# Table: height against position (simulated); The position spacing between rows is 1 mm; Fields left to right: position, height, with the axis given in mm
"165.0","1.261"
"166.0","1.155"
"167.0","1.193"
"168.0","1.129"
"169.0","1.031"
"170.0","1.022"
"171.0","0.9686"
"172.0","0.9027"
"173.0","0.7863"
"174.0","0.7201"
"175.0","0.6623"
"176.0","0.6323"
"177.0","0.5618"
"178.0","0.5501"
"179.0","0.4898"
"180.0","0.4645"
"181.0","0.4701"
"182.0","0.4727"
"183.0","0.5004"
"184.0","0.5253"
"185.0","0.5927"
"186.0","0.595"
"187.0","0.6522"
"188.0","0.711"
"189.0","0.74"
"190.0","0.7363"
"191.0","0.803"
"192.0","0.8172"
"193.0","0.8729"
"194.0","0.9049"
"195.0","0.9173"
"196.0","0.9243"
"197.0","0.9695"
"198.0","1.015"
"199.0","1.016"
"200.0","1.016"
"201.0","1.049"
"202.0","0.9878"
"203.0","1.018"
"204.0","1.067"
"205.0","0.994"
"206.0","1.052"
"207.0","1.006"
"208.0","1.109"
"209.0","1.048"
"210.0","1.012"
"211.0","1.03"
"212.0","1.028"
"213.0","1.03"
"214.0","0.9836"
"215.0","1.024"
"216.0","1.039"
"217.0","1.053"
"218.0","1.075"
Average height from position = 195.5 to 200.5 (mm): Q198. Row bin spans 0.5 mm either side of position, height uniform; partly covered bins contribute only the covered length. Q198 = 0.988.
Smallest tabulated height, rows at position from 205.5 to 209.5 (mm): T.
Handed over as 1.006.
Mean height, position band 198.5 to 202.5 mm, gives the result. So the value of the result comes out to 1.02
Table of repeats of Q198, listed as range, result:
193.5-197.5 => 0.929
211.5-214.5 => 1.01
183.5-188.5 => 0.615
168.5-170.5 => 1.03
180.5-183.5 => 0.481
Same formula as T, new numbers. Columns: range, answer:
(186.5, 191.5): 0.6522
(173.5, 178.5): 0.5501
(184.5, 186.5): 0.5927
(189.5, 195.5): 0.7363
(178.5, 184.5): 0.4645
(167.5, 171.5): 0.9686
